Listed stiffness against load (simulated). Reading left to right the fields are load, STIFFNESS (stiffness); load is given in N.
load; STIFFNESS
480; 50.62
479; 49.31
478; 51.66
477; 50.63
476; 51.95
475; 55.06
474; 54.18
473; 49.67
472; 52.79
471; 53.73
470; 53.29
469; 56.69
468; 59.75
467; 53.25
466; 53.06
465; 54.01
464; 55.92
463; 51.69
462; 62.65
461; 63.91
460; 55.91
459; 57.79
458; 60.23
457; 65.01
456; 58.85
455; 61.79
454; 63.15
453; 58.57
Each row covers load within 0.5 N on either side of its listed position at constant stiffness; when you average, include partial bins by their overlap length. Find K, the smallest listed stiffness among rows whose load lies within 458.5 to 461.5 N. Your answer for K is 55.91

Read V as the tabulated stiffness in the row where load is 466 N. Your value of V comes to 53.06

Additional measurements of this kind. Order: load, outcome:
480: 50.62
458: 60.23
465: 54.01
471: 53.73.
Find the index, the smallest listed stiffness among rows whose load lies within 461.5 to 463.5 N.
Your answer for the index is 51.69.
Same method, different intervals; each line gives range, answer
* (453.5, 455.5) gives 61.79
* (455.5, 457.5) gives 58.85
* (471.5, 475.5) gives 49.67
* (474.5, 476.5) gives 51.95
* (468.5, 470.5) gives 53.29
